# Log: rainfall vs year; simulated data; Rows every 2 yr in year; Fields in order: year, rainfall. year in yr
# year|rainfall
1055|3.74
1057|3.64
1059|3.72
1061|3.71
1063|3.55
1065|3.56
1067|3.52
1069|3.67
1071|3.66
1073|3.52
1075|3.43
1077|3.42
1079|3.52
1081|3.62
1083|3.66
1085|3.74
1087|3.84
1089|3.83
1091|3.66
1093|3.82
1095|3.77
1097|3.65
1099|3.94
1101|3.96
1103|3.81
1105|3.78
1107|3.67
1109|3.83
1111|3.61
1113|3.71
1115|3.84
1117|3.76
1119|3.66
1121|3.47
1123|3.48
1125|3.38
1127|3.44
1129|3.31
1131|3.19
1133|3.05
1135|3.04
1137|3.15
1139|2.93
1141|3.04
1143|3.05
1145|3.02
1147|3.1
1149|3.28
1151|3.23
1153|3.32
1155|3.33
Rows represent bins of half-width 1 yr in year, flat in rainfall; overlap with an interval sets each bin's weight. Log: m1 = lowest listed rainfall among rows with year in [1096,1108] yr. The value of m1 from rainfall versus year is 3.65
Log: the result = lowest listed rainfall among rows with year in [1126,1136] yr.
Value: 3.04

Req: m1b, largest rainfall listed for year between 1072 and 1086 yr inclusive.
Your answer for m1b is 3.74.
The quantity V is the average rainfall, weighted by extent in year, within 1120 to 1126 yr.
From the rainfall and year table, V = 3.44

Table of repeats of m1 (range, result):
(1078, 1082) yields 3.52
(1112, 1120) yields 3.66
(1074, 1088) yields 3.42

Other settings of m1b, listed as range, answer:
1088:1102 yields 3.96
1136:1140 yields 3.15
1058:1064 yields 3.72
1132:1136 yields 3.05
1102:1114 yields 3.83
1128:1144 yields 3.31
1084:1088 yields 3.84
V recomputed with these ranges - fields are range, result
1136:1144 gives 3.04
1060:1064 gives 3.63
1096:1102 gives 3.85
